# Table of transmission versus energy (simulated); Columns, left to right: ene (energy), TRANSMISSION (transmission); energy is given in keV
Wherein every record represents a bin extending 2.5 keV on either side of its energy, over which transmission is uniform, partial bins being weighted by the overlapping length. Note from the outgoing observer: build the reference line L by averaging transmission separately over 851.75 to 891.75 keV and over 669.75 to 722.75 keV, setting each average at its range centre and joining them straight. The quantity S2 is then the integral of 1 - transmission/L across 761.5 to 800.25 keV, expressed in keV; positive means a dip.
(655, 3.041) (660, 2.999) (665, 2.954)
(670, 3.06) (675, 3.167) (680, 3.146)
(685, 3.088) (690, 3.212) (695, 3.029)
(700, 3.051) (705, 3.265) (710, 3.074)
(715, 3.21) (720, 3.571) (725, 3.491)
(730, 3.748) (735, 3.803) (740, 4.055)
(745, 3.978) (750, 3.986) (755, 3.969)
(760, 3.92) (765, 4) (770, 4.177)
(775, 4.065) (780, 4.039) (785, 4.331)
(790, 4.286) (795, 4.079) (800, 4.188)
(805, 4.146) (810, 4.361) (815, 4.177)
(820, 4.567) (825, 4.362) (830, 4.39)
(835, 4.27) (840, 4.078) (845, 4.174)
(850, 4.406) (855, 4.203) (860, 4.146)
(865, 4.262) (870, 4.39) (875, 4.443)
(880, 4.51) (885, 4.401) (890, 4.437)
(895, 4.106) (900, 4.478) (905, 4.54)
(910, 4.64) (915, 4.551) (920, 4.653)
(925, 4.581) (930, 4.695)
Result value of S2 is -4.1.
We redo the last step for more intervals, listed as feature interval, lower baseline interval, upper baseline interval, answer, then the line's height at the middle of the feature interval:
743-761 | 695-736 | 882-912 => -1.9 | 3.58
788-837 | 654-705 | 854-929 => -4.4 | 3.93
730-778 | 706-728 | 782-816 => -3.2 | 3.74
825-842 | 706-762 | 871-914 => -0.4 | 4.17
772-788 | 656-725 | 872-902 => -1.9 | 3.72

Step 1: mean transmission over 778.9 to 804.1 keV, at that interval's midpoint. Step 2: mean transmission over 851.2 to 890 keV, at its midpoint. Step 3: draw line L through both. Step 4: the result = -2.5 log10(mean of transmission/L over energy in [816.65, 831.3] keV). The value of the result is -0.04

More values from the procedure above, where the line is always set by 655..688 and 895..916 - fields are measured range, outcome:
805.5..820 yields -0.098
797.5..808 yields -0.082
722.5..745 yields -0.103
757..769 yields -0.102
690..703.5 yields 0.046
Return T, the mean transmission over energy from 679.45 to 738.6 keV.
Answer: 3.33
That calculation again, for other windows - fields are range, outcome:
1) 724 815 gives 4.05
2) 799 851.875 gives 4.28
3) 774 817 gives 4.19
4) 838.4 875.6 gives 4.26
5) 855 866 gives 4.2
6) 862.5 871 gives 4.31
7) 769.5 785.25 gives 4.12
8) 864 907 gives 4.4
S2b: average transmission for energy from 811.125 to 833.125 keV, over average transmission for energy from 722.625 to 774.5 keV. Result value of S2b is 1.11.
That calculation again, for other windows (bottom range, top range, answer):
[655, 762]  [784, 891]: 1.26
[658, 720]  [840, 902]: 1.38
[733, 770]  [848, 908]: 1.10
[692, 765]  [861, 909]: 1.22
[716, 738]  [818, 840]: 1.20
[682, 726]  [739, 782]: 1.25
